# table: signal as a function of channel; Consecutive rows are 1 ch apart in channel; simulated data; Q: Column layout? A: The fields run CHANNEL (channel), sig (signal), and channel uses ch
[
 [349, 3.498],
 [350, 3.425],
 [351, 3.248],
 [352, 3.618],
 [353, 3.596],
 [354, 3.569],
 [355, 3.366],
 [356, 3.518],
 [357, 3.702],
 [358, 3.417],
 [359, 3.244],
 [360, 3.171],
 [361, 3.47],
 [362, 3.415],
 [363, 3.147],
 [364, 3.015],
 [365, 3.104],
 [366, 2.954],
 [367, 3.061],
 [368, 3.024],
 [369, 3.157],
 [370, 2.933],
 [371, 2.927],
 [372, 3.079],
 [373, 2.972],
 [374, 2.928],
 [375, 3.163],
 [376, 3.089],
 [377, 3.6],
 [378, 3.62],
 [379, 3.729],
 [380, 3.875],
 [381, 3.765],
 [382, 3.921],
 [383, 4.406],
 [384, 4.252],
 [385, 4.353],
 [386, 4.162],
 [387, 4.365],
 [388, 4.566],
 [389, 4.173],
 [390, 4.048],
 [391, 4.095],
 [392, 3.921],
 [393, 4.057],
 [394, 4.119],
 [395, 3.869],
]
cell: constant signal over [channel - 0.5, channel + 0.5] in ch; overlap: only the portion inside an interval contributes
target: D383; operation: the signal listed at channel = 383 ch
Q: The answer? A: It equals 4.406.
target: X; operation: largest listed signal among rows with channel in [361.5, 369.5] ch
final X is 3.415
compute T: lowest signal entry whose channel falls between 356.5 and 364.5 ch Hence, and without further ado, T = 3.015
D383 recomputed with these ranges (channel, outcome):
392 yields 3.921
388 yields 4.566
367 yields 3.061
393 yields 4.057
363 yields 3.147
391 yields 4.095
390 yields 4.048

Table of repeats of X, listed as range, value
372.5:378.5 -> 3.62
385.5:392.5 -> 4.566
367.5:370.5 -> 3.157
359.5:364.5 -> 3.47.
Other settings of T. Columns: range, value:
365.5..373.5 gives 2.927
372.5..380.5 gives 2.928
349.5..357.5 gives 3.248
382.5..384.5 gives 4.252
